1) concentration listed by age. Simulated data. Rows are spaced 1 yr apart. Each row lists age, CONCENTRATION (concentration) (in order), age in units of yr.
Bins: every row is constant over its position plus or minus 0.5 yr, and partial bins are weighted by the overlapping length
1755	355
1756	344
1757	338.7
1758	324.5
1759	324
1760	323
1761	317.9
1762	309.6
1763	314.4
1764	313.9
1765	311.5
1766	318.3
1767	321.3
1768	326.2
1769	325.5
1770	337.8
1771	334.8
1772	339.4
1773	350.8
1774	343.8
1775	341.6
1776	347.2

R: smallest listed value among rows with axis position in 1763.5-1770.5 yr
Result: 311.5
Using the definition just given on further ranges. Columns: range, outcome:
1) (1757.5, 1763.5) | 309.6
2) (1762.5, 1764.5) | 313.9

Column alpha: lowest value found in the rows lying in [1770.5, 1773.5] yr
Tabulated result 334.8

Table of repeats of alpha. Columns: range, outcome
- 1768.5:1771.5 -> 325.5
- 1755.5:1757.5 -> 338.7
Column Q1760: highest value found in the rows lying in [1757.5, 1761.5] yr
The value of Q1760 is 324.5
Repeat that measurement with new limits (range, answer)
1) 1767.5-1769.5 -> 326.2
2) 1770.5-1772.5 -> 339.4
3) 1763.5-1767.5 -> 321.3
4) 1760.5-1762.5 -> 317.9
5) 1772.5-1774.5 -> 350.8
